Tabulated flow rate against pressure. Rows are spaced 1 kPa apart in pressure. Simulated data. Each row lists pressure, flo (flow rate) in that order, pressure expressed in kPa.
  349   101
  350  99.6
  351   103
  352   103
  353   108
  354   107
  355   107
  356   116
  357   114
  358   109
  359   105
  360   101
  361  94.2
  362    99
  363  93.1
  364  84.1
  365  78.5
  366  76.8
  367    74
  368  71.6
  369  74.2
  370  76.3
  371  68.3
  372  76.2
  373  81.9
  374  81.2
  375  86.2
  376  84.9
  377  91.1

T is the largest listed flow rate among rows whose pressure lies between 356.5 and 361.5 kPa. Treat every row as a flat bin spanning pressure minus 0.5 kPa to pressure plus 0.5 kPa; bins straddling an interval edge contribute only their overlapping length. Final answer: 114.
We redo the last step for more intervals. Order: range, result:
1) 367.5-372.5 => 76.3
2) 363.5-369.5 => 84.1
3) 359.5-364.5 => 101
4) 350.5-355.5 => 108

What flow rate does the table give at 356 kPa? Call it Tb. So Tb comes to 116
